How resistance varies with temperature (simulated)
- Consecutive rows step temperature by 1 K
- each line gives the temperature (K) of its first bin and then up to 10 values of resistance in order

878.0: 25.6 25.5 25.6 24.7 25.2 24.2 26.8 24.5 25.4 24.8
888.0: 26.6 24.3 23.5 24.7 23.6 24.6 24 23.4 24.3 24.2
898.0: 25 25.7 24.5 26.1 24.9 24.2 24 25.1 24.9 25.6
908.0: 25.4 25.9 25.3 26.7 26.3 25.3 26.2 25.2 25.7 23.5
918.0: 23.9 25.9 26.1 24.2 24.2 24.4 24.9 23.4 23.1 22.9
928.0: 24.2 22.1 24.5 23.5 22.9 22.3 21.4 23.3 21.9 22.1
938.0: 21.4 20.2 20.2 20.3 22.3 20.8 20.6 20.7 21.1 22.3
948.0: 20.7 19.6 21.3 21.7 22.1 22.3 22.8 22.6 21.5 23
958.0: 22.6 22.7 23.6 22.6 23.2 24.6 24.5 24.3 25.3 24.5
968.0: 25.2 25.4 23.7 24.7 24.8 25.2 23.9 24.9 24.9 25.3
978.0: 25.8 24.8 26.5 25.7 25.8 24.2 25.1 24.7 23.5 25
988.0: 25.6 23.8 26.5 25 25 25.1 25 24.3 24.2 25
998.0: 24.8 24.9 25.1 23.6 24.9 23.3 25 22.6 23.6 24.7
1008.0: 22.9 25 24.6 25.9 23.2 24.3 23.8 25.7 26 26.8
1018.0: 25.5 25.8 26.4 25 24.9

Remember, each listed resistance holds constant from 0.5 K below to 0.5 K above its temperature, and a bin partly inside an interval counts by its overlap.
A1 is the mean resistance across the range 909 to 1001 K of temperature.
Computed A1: 23.8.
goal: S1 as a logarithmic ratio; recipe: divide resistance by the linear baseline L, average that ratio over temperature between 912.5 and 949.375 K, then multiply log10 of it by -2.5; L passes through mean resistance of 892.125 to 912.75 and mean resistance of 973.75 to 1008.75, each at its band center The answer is 0.090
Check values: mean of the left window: 25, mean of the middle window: 22.9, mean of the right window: 24.7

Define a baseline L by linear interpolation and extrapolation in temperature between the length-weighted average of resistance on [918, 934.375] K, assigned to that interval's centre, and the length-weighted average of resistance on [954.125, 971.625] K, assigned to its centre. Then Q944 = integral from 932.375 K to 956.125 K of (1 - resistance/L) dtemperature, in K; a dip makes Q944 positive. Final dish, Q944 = 2.3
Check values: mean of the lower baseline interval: 23.8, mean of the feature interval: 21.5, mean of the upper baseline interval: 23.8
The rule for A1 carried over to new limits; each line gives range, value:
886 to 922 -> 25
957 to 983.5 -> 24.5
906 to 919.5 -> 25.4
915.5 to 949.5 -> 22.7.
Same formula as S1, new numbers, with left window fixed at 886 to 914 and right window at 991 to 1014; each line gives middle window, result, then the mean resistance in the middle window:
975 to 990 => -0.025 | 25.1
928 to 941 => 0.121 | 22.2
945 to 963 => 0.118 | 22.1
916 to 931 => 0.031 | 24.1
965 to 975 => -0.007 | 24.7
